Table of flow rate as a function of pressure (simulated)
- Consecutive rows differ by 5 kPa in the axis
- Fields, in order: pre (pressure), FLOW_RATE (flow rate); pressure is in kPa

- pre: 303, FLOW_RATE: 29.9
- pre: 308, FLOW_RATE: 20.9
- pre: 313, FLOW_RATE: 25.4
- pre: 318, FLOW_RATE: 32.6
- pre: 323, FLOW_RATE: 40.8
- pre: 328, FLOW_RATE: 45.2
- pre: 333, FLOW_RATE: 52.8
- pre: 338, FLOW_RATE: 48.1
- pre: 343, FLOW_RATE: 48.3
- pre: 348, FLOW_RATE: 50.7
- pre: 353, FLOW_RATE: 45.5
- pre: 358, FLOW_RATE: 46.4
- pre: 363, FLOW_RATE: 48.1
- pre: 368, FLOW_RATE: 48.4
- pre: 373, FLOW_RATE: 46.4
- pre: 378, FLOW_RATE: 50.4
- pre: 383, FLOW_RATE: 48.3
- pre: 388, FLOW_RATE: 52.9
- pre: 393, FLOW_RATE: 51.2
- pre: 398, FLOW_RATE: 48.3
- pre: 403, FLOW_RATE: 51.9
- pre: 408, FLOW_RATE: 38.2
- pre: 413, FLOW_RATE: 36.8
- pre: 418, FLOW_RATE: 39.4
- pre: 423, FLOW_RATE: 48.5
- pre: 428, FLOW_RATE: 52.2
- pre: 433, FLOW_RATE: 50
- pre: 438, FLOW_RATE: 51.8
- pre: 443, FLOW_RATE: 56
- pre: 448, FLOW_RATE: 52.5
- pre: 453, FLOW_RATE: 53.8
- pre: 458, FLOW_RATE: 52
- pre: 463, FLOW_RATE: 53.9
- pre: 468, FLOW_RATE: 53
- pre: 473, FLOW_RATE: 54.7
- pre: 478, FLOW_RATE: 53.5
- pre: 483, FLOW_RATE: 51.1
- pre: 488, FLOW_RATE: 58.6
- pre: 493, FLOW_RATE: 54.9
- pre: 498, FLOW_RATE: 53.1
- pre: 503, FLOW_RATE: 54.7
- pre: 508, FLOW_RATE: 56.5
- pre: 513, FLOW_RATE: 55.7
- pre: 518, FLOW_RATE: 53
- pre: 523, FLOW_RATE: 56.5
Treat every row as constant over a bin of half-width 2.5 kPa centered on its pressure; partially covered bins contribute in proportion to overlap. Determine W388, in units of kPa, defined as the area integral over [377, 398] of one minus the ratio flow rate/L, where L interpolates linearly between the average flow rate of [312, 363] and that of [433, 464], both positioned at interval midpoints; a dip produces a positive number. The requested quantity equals -0.9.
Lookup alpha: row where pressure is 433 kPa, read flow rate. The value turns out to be 50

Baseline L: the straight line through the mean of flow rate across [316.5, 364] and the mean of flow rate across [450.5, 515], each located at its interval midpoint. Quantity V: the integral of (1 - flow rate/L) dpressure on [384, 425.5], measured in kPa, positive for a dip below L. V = 3.1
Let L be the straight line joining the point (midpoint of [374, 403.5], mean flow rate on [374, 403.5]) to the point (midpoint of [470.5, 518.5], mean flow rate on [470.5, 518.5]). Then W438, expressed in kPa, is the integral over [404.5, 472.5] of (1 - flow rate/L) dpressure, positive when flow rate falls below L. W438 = 4.0 kPa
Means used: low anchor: 50.2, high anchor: 54.6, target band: 49.3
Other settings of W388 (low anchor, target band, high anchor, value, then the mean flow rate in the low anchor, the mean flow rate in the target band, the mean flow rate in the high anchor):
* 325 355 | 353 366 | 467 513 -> 0.58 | 48.4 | 47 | 54.6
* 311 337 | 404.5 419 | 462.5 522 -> 2.63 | 40.1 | 39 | 54.5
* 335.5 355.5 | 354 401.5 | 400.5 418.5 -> -4.24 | 48.1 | 48.9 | 41.8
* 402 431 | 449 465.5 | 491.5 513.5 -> -1.31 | 44.2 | 53.2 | 54.9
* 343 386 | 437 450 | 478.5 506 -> -0.41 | 48.1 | 53.7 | 54.4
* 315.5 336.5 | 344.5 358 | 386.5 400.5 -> -0.56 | 43.1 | 47.8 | 50.6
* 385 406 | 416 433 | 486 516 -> 1.52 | 50.7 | 47.4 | 55.5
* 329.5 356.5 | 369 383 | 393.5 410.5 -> -0.21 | 48.8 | 48.4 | 46.7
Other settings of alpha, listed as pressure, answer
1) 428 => 52.2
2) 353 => 45.5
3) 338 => 48.1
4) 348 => 50.7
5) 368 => 48.4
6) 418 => 39.4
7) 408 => 38.2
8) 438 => 51.8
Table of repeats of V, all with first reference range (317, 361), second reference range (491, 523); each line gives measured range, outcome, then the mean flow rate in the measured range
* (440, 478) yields -0.99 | 53.7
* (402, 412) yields 1.37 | 42.8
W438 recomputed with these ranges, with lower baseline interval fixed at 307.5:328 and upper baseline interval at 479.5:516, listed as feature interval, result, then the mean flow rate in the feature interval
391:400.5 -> -1.7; 49.7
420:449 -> -2.8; 51.6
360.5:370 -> -2.4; 48.2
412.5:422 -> 1.0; 40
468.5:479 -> -0.4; 54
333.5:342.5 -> -3.6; 49.2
